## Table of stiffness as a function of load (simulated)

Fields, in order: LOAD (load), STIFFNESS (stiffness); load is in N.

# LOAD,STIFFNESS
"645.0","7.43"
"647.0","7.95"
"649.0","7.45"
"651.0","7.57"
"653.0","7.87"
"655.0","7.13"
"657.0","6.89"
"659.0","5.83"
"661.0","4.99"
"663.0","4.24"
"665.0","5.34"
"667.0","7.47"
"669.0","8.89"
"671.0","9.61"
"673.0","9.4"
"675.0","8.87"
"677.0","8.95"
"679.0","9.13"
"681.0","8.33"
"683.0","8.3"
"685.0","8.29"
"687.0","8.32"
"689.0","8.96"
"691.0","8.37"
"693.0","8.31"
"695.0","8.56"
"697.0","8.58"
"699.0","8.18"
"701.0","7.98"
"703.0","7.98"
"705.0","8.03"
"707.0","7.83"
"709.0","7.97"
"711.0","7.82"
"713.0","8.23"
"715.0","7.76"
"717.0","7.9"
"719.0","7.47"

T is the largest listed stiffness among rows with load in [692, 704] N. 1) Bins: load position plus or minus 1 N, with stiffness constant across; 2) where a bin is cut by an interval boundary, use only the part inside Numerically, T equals 8.58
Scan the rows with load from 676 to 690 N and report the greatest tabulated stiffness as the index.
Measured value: 9.13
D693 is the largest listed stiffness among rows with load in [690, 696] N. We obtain 8.56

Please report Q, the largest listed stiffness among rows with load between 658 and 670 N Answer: 8.89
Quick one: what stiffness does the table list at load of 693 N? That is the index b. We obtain 8.31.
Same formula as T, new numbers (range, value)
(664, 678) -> 9.61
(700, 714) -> 8.23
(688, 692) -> 8.96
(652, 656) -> 7.87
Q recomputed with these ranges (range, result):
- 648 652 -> 7.57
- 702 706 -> 8.03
